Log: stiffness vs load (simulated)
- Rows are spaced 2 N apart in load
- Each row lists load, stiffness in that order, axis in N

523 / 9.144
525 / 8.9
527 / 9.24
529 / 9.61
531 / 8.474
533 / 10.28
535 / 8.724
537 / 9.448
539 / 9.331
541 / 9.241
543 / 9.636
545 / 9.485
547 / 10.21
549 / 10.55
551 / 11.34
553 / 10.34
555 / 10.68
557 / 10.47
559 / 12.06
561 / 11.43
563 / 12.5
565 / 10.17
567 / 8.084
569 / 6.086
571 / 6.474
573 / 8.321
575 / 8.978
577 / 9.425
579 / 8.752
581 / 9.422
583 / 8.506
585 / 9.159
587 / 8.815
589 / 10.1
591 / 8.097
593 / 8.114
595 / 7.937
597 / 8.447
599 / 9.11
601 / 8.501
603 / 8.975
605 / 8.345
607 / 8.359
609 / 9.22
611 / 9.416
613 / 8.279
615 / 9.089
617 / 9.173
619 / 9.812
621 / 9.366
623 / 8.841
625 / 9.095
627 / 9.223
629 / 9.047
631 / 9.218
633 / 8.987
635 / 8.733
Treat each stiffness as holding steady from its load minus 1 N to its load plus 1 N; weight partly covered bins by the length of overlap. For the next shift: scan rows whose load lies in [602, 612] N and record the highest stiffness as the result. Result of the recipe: 9.416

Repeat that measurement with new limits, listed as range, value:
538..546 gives 9.636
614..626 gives 9.812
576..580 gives 9.425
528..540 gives 10.28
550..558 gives 11.34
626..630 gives 9.223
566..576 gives 8.978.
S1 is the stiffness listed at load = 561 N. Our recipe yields 11.43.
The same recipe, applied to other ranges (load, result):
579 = 8.752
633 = 8.987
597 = 8.447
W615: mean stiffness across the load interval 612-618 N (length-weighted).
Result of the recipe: 8.85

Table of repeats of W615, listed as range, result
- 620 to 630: 9.11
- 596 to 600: 8.78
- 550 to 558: 10.7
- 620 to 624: 9.1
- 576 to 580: 9.09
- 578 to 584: 8.89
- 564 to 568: 9.13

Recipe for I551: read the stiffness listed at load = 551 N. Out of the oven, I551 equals 11.34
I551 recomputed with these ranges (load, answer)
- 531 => 8.474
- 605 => 8.345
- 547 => 10.21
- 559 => 12.06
